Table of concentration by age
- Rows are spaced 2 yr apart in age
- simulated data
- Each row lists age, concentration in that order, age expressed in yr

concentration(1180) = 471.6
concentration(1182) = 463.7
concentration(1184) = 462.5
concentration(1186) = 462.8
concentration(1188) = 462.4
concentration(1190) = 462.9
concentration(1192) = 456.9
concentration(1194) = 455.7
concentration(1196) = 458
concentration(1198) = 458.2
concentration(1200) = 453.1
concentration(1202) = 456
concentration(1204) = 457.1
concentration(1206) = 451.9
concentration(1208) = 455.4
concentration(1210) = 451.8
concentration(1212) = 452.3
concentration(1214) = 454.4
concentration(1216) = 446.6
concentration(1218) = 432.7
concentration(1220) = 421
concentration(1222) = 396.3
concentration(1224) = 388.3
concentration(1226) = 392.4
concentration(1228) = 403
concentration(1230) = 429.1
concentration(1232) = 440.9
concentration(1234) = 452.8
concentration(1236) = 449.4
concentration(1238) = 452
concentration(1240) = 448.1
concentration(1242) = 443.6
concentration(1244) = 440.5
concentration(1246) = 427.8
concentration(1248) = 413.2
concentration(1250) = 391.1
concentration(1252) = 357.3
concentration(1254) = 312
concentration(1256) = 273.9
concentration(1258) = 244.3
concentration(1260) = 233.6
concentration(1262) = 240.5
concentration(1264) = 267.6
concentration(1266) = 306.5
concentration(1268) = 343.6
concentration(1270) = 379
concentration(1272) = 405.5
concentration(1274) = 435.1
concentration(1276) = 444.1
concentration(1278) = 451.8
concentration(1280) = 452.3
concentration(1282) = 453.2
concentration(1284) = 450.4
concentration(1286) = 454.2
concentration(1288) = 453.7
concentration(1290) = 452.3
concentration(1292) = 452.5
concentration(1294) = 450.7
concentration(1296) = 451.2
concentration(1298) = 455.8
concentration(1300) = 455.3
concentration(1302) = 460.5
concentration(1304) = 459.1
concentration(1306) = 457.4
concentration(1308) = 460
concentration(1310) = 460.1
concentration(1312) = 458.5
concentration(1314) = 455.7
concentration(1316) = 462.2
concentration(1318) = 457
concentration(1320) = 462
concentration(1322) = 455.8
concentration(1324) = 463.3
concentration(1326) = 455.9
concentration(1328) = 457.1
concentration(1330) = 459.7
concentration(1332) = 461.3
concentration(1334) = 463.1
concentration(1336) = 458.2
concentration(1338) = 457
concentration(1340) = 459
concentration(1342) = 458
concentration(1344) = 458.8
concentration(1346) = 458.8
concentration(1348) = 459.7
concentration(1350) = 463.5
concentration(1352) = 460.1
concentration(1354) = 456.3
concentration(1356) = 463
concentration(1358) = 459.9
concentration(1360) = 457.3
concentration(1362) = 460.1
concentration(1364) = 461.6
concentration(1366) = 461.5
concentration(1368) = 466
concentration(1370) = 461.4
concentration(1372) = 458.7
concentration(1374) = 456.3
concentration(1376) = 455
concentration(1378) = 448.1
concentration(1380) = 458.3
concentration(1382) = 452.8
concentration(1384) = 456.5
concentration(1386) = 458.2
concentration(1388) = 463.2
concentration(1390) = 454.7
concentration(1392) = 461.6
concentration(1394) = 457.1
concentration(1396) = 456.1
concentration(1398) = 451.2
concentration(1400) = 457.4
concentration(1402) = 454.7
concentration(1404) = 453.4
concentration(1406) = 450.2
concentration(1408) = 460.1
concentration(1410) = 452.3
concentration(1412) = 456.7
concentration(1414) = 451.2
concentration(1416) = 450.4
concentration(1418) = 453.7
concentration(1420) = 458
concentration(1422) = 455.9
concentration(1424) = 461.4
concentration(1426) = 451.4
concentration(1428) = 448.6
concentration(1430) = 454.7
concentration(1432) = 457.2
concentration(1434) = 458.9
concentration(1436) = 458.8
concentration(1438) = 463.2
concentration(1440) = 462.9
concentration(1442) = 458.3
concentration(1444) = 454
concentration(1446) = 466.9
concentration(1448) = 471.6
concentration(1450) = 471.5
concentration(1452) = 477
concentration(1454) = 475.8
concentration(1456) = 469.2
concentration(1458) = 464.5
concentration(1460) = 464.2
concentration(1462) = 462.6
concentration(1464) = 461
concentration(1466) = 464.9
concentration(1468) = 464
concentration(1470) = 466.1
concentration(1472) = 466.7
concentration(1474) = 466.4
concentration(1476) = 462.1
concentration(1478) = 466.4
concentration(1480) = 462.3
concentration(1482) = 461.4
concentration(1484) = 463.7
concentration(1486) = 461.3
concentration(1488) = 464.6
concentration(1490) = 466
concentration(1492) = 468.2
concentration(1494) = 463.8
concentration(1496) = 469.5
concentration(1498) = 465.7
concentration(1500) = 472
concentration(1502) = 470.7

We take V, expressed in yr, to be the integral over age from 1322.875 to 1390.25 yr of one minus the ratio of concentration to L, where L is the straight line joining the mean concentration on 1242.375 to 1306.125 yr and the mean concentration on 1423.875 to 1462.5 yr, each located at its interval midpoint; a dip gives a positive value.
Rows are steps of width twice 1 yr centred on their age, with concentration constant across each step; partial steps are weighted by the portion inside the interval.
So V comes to -4.70 yr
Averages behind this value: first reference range 397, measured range 459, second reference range 463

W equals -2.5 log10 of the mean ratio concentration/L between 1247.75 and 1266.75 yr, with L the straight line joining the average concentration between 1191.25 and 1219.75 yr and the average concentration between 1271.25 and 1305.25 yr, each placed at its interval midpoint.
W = 0.44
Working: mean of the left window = 452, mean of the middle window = 300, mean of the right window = 450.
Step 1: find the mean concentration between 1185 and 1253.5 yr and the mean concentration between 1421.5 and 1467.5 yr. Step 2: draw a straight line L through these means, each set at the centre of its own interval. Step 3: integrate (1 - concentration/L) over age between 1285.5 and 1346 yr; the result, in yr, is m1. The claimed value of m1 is -1.3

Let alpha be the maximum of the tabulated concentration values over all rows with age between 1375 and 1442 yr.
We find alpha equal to 463.2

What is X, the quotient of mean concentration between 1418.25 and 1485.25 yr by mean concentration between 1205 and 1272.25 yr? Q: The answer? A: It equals 1.2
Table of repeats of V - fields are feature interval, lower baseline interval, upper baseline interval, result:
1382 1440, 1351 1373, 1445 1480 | 1.0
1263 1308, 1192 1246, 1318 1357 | 2.3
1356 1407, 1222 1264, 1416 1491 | -2.8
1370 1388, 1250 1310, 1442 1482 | -0.9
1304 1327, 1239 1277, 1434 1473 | -4.1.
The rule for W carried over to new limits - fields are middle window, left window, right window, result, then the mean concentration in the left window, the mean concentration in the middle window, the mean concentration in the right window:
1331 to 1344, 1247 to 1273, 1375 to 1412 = -0.15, 321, 459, 456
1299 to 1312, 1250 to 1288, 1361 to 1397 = -0.16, 365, 459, 458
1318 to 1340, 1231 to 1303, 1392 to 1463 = -0.09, 403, 459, 459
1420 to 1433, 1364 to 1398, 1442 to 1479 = 0.02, 458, 455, 466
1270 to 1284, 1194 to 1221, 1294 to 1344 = 0.05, 450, 437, 458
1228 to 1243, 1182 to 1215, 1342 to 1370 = 0.04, 457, 442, 460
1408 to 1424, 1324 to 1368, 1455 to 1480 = 0.02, 460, 455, 465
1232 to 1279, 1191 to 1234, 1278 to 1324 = 0.19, 439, 376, 456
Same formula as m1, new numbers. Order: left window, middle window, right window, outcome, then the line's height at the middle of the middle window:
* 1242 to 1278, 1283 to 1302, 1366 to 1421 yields -3.76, 379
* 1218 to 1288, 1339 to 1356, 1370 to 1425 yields -1.00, 434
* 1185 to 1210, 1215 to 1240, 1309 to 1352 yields 1.72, 458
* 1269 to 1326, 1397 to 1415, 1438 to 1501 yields 0.23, 460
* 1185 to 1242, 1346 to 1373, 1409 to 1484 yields -0.36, 455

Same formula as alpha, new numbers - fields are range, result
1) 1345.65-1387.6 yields 466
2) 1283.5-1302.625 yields 460.5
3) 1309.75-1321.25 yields 462.2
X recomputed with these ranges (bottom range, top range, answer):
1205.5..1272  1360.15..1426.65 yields 1.17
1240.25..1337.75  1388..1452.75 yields 1.09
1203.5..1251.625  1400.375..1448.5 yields 1.06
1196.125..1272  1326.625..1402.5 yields 1.15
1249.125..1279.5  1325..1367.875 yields 1.35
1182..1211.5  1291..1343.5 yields 1.00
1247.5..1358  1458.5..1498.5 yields 1.09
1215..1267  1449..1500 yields 1.22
